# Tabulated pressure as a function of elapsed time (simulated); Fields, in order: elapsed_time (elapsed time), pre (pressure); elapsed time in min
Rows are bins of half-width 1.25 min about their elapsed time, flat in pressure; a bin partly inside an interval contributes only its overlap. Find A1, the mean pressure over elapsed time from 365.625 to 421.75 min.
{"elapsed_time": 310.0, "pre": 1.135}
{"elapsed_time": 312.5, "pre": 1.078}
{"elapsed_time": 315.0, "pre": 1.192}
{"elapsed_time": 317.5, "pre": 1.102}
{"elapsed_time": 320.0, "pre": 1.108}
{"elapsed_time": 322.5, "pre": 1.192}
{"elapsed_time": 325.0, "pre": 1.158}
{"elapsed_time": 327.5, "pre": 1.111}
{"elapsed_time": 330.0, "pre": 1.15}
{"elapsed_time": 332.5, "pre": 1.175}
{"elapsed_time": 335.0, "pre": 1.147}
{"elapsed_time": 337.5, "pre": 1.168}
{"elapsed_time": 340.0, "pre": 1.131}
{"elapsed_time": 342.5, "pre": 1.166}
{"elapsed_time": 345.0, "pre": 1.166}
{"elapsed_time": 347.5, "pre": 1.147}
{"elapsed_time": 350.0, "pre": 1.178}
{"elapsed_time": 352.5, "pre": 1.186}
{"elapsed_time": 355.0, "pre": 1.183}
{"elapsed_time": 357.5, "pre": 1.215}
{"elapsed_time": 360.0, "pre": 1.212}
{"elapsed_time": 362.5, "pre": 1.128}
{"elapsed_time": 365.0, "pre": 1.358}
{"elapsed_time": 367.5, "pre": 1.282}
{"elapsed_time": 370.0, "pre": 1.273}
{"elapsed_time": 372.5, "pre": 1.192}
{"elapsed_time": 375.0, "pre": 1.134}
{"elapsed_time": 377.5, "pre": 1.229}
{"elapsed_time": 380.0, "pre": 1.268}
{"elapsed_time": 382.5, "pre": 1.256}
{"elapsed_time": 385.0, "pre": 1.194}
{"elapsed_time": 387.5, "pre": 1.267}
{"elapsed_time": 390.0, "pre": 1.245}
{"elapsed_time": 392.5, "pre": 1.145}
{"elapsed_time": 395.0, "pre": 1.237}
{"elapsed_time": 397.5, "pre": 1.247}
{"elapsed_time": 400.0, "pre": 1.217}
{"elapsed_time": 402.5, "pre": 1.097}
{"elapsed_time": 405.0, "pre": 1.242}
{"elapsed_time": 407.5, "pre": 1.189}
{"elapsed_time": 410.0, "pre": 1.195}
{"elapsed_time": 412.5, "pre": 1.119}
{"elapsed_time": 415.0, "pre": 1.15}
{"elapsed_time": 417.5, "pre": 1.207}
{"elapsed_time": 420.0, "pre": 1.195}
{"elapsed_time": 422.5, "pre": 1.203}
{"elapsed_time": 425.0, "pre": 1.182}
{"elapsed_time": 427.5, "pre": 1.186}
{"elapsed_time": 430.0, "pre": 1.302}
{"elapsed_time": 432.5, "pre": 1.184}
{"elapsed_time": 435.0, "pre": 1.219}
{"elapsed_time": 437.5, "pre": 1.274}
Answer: 1.21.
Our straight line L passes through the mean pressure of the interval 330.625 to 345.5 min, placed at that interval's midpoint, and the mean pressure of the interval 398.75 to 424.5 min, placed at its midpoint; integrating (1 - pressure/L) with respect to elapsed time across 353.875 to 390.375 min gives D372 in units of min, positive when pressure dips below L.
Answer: -1.9 min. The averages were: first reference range 1.16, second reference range 1.18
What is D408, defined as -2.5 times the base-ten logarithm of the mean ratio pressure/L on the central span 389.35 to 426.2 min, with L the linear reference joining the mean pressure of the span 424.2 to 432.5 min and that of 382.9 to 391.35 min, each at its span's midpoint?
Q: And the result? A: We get 0.03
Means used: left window 1.24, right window 1.22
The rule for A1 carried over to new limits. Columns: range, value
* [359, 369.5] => 1.25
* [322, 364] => 1.17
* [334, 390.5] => 1.21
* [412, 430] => 1.19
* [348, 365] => 1.19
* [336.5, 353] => 1.16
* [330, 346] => 1.16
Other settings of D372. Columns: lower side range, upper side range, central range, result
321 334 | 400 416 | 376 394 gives -1.0 min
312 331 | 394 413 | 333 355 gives -0.2 min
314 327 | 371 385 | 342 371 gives -0.5 min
